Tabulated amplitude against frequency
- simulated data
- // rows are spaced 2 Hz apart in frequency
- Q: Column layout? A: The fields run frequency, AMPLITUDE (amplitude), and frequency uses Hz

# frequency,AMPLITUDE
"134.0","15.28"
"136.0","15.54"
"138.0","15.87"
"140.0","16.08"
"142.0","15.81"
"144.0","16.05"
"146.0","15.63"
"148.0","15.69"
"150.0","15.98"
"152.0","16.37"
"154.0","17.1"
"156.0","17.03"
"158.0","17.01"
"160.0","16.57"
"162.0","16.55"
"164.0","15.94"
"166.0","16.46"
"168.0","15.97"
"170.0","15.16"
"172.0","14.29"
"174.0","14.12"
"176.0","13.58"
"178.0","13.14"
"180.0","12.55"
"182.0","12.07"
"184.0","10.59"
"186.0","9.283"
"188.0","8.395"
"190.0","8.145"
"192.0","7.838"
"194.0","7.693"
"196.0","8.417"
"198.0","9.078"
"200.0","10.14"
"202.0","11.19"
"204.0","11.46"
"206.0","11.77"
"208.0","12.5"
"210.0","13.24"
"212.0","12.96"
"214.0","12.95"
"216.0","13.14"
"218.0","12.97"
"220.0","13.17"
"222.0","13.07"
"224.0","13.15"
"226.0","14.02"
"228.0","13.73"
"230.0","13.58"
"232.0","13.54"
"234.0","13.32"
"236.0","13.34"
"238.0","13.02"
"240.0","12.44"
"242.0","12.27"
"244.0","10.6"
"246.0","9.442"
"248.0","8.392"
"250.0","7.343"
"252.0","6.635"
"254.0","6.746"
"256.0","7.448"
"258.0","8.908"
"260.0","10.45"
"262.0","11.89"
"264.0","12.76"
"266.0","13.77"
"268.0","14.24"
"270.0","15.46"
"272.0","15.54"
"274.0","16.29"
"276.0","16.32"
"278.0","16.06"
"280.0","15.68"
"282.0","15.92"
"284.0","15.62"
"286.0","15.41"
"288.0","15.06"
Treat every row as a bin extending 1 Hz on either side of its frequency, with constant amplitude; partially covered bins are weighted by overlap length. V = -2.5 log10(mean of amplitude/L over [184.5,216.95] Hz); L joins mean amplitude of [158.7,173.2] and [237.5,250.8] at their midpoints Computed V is 0.256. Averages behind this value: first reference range 15.8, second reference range 10.5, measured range 10.5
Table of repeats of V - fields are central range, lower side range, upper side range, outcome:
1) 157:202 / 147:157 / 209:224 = 0.218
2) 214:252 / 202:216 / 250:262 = -0.170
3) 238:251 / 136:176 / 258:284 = 0.387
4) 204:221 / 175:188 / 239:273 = -0.133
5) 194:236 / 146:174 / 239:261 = -0.056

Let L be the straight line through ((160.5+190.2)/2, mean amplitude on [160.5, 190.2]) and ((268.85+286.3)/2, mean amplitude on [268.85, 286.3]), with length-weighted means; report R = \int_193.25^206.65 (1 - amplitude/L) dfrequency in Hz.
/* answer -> 3.80 Hz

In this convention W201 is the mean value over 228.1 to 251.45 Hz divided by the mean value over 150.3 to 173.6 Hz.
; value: 0.72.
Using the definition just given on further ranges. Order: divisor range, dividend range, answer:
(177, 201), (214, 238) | 1.36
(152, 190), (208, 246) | 0.92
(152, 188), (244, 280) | 0.81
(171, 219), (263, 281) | 1.34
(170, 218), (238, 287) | 1.09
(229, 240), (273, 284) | 1.21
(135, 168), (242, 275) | 0.68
